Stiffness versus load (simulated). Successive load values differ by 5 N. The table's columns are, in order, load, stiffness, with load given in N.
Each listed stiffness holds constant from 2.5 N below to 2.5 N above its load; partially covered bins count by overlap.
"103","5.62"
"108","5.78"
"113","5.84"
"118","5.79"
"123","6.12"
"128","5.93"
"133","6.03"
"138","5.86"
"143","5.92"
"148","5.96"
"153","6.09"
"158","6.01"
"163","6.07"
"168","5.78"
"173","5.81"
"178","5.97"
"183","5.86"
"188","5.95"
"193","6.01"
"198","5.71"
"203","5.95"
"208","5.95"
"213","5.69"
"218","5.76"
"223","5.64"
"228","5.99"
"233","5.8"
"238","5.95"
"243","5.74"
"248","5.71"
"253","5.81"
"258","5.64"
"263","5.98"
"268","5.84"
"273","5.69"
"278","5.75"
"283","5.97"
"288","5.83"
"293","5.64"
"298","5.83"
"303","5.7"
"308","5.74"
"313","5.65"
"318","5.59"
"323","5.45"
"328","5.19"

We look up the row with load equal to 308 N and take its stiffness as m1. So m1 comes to 5.74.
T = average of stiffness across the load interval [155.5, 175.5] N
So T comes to 5.92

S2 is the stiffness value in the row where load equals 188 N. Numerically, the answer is 5.95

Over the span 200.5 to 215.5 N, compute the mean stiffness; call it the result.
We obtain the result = 5.86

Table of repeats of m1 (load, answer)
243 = 5.74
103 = 5.62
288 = 5.83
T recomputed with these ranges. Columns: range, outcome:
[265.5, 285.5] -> 5.81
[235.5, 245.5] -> 5.85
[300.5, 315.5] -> 5.7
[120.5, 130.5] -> 6.03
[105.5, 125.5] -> 5.88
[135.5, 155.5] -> 5.96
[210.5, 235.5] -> 5.78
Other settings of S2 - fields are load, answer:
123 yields 6.12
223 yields 5.64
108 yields 5.78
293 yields 5.64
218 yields 5.76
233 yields 5.8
